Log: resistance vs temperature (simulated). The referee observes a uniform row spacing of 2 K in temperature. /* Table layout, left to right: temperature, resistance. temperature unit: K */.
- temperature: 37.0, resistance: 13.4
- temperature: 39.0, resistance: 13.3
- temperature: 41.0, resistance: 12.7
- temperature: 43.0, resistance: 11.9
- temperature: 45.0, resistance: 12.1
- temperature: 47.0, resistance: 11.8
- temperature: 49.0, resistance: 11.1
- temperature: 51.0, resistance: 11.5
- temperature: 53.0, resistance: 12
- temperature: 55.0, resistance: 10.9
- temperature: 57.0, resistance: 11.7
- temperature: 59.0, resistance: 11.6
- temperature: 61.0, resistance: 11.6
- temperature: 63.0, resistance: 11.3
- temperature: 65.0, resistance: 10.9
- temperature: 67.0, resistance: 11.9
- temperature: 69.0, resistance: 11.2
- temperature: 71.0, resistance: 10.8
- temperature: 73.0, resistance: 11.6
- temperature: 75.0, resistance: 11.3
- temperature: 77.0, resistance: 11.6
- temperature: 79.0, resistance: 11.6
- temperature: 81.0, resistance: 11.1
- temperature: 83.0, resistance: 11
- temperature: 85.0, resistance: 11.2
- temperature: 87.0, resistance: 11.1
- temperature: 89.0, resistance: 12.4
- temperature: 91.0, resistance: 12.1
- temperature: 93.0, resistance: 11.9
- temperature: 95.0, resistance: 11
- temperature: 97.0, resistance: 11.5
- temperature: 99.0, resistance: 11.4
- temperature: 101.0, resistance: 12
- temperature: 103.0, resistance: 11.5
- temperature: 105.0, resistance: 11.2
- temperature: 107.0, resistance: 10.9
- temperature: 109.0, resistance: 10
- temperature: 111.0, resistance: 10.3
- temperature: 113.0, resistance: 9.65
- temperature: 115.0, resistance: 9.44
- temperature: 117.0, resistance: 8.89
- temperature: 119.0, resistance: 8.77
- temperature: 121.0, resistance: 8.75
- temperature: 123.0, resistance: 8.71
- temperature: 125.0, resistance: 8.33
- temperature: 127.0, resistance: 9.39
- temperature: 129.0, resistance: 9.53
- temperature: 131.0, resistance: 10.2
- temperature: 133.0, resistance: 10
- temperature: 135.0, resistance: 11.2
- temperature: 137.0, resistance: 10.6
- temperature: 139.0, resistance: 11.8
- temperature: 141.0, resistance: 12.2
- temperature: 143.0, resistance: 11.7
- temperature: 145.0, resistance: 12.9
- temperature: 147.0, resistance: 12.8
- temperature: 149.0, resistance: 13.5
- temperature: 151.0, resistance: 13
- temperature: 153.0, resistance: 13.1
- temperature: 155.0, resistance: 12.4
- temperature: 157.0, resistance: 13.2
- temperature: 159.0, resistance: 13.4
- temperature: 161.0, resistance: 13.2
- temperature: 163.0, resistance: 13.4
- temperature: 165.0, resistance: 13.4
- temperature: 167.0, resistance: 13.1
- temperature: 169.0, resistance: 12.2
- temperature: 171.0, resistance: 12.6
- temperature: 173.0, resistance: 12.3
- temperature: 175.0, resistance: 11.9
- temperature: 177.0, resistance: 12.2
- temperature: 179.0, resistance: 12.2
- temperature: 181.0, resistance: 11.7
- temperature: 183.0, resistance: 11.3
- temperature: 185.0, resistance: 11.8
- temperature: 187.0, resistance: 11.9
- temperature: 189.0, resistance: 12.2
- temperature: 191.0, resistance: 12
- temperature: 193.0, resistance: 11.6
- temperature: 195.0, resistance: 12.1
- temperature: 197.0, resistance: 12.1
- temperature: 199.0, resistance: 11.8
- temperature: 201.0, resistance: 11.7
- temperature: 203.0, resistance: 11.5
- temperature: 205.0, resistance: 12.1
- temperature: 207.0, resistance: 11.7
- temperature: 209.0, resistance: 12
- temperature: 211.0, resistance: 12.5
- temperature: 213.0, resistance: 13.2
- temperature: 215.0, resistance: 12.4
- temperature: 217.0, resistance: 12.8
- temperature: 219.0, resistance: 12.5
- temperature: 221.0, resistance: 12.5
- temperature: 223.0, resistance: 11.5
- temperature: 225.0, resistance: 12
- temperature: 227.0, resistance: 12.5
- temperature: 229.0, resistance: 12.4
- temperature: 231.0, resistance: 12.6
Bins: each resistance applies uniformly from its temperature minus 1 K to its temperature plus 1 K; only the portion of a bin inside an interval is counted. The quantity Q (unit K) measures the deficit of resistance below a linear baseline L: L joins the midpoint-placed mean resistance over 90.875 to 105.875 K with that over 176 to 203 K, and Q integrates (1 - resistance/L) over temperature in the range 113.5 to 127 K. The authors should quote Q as 3.2 K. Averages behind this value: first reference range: 11.5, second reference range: 11.9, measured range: 8.89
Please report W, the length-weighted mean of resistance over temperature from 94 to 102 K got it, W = 11.5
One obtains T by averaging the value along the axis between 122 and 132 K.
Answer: 9.23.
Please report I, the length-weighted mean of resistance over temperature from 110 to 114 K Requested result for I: 9.98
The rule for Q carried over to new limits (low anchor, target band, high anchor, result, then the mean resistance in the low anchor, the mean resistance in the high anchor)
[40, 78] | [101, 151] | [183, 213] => 4.9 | 11.6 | 11.9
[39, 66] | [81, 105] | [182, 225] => 0.5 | 11.7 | 12.1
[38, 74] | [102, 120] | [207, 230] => 2.8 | 11.7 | 12.4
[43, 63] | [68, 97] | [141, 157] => 1.3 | 11.6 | 12.8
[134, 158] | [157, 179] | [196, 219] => -0.8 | 12.4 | 12.2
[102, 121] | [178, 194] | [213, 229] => -0.3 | 10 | 12.4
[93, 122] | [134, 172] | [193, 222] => -4.7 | 10.4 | 12.2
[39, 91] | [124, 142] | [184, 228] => 2.2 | 11.6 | 12.1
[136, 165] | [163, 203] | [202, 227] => 1.1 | 12.7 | 12.2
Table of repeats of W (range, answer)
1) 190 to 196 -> 11.9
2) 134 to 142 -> 11.4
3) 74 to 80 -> 11.5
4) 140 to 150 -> 12.6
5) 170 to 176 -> 12.3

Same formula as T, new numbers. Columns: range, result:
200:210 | 11.8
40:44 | 12.3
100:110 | 11.1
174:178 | 12.1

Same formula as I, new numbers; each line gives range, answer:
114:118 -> 9.16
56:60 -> 11.6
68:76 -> 11.2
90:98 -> 11.6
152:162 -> 13.1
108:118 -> 9.66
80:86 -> 11.1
